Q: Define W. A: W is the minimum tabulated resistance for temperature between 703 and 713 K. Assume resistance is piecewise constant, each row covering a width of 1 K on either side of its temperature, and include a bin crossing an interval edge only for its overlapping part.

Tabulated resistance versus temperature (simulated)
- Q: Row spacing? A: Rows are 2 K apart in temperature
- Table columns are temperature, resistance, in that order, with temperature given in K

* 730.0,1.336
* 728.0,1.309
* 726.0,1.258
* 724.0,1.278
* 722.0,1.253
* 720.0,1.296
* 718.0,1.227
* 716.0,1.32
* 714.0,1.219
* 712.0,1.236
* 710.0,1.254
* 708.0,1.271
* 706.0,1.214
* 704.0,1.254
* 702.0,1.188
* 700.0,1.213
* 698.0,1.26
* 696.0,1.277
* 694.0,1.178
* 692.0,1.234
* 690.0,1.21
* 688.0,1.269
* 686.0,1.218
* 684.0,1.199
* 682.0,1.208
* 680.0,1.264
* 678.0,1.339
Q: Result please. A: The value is 1.214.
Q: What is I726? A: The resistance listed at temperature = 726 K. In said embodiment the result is 1.258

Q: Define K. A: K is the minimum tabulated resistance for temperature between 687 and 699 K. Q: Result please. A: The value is 1.178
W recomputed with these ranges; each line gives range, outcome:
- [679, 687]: 1.199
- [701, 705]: 1.188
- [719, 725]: 1.253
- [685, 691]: 1.21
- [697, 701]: 1.213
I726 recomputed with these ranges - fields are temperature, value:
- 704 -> 1.254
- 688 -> 1.269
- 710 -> 1.254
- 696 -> 1.277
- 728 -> 1.309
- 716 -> 1.32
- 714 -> 1.219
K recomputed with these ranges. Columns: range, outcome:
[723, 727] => 1.258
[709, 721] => 1.219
